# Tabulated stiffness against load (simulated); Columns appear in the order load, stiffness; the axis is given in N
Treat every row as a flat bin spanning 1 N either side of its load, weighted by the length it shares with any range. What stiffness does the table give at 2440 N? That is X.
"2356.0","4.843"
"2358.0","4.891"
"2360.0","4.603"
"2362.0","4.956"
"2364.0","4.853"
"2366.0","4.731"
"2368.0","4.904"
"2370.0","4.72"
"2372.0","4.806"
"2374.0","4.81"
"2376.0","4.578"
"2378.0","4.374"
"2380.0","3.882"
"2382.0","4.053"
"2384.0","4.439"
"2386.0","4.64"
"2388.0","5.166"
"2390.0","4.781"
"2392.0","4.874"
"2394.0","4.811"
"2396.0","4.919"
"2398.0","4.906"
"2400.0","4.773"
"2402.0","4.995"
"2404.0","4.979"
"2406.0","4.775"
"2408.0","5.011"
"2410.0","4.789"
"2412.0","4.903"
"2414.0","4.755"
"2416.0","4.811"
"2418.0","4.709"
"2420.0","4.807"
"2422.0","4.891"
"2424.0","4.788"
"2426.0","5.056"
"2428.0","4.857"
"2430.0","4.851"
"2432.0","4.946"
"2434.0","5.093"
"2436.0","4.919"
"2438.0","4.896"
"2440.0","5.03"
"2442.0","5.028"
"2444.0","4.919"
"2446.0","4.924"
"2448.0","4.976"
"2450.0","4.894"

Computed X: 5.03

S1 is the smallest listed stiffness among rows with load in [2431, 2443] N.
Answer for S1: 4.896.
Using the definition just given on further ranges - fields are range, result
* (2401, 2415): 4.755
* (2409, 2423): 4.709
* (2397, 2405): 4.773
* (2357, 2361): 4.603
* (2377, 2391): 3.882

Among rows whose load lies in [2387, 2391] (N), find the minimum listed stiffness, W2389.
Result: 4.781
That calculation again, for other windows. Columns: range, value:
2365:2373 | 4.72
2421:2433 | 4.788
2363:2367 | 4.731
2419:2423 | 4.807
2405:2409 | 4.775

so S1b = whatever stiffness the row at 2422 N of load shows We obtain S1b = 4.891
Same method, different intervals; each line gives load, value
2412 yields 4.903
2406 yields 4.775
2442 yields 5.028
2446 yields 4.924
